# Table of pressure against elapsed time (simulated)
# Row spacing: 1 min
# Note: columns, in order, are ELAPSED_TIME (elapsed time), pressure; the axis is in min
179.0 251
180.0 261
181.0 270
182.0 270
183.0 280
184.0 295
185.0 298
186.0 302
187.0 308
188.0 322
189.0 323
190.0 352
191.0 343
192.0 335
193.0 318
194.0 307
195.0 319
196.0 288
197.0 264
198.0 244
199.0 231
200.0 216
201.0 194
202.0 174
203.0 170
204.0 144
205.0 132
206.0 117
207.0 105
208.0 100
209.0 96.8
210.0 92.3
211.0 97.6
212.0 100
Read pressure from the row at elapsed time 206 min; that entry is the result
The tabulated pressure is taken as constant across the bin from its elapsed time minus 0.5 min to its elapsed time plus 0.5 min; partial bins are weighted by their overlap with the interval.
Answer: 117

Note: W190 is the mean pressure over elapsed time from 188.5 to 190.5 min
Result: 338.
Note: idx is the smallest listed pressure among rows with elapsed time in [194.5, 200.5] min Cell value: 216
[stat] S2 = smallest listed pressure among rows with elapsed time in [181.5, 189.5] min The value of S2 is 270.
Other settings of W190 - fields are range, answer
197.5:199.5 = 238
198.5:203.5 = 197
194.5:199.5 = 269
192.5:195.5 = 315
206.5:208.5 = 102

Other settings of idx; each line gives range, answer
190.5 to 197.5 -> 264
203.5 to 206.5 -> 117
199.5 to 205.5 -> 132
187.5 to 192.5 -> 322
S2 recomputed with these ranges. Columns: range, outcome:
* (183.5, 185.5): 295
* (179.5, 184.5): 261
